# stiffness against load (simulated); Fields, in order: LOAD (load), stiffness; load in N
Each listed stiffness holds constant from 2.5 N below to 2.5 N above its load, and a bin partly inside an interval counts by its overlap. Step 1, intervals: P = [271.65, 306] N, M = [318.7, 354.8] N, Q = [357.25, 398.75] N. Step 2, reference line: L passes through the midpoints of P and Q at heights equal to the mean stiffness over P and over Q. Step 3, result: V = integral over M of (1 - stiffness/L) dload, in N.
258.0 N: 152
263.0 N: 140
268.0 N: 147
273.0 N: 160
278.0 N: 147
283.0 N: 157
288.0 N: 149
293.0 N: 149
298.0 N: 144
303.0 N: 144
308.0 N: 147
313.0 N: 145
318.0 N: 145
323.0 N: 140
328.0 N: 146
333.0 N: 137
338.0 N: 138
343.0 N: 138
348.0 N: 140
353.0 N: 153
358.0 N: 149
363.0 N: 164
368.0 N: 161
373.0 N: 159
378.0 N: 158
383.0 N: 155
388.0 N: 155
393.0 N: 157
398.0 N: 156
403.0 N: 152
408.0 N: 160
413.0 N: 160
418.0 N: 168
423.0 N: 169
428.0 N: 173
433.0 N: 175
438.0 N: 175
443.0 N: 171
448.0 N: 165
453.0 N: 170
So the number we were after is 2.9 N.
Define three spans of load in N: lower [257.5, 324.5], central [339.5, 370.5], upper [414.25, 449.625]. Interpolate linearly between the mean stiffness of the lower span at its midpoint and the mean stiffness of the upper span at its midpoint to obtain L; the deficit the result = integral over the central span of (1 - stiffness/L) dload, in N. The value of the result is 1.50 N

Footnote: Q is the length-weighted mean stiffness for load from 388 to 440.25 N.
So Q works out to 164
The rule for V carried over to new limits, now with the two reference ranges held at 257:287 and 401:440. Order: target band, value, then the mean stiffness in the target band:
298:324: 1.7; 144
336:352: 1.8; 140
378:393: 0.6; 156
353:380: 0.5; 158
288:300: 0.4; 147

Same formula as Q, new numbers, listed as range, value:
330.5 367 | 146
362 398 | 158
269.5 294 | 152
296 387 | 148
